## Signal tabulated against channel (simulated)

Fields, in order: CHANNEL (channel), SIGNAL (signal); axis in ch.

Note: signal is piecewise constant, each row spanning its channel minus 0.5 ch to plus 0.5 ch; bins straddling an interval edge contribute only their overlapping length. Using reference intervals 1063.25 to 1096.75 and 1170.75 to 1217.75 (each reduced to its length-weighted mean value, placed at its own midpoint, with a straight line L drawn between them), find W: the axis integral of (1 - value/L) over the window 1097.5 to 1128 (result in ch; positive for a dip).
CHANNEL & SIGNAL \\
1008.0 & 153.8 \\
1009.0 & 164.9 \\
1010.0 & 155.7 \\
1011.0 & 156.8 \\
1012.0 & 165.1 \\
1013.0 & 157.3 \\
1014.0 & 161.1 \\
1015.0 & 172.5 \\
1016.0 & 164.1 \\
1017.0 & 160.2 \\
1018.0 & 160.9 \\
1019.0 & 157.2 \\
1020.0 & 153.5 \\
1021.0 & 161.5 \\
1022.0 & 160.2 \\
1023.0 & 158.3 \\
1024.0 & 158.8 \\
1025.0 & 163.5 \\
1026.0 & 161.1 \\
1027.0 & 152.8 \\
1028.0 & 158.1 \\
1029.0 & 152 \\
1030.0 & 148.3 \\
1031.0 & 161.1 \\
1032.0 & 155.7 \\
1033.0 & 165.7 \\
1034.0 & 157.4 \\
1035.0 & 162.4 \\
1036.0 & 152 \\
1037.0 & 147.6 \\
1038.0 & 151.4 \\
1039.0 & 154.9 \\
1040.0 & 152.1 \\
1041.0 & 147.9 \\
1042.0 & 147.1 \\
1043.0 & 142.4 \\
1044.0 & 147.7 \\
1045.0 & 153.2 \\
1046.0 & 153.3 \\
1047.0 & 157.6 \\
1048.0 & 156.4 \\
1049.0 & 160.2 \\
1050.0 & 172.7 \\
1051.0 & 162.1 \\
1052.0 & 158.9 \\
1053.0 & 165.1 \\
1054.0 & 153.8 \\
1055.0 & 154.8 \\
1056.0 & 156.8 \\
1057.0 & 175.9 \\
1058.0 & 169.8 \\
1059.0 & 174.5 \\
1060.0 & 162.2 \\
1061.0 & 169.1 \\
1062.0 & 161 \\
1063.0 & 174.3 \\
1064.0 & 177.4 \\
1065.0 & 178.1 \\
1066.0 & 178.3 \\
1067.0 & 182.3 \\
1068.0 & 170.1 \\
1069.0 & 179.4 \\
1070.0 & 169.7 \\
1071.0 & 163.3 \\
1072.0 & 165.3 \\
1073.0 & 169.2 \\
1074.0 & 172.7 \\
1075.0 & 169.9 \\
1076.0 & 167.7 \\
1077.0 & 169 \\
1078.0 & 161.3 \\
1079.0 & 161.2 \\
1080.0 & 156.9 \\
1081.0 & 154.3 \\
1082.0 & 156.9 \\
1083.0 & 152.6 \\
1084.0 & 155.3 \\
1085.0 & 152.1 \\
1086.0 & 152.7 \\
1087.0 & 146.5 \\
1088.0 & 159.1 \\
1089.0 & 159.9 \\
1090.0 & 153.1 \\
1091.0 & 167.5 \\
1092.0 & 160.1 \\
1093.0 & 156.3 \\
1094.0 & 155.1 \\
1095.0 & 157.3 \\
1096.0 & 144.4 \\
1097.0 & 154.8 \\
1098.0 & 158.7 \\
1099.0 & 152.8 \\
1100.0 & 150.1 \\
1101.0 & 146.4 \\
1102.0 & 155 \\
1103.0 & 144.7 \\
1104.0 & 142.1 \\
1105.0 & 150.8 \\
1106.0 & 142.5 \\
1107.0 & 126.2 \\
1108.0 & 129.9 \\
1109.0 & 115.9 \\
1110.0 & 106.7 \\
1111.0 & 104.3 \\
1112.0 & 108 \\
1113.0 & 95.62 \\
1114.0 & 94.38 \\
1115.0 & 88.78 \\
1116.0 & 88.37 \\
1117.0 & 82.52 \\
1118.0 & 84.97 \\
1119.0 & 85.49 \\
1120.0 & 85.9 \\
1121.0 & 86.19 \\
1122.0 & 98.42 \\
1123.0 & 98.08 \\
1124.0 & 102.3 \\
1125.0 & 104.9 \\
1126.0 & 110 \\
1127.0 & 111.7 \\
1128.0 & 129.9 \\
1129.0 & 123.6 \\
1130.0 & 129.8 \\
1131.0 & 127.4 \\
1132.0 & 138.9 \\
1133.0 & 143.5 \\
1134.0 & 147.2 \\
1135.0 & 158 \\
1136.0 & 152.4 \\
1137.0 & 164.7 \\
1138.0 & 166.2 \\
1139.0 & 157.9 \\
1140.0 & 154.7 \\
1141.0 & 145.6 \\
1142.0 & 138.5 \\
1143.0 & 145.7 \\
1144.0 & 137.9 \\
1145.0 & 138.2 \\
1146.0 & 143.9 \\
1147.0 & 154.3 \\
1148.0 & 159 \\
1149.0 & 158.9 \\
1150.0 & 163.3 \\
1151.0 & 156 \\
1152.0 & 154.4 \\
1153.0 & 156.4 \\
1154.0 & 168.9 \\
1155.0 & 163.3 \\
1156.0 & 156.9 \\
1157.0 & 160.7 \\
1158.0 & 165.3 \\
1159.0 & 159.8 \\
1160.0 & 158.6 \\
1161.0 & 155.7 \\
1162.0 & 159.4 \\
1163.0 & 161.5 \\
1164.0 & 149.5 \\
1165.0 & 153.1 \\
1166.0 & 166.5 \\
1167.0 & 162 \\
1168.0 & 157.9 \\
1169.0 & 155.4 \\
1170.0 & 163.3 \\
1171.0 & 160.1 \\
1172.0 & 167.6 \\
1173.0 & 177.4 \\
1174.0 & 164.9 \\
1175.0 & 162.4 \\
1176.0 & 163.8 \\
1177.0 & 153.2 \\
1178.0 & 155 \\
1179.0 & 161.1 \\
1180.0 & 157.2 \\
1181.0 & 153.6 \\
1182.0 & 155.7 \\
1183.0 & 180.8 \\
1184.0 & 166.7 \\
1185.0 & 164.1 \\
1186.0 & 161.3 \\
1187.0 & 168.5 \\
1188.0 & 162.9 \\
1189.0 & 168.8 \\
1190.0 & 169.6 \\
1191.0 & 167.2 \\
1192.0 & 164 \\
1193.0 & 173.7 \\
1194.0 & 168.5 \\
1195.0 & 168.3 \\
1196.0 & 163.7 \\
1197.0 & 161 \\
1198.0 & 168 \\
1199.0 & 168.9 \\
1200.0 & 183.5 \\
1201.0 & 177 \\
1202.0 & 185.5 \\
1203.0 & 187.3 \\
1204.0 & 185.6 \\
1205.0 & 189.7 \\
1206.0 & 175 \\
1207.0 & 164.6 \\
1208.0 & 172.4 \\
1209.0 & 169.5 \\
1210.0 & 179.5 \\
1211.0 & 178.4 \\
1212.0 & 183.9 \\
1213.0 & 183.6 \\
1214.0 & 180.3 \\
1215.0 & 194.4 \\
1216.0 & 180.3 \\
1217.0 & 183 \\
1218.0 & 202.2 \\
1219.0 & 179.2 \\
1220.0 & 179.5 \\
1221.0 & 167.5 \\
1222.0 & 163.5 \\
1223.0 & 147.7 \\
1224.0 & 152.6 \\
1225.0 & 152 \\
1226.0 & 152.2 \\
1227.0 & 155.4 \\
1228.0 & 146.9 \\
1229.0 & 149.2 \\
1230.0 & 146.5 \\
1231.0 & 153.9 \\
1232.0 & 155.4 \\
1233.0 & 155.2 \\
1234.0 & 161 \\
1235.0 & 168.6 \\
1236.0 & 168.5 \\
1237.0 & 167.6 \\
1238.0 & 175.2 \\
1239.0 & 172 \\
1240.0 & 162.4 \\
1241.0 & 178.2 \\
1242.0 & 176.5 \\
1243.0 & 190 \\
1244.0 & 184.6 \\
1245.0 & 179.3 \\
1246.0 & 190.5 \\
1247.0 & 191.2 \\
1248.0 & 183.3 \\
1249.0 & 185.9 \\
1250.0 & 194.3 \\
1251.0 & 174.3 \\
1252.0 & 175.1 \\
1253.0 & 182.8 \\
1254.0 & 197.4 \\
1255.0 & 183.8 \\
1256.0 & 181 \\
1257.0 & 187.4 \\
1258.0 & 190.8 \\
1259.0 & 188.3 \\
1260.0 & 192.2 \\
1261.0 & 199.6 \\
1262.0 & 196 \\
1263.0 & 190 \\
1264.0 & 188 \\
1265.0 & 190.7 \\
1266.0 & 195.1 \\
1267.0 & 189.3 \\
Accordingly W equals 9.2 ch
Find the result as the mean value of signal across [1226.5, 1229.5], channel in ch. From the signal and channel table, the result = 150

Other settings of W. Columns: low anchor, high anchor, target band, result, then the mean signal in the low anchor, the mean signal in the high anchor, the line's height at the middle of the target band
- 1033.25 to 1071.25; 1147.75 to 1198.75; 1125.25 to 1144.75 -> 2.58 ch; 162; 162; 162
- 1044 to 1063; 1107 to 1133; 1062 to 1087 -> -3.67 ch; 162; 106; 144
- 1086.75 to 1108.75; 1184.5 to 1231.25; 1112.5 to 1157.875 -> 7.43 ch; 150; 170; 157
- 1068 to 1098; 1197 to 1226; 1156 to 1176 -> 1.07 ch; 160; 176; 170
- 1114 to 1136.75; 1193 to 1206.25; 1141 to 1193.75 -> -4.29 ch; 113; 175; 148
